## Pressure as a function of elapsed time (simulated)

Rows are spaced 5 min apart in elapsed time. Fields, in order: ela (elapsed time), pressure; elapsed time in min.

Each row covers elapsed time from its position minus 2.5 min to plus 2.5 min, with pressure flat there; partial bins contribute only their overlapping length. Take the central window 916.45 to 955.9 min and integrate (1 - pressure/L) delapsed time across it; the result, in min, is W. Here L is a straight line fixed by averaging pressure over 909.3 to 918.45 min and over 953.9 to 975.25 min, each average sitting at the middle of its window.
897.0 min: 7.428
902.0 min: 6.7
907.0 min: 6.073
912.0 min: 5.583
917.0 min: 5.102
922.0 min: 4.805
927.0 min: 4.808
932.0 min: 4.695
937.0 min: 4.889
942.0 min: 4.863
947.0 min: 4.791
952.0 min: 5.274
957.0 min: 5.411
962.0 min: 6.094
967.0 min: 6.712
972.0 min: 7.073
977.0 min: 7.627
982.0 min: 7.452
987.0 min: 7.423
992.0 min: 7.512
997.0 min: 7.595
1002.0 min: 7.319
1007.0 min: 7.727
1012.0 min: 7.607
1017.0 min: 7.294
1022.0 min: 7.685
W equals 6.0 min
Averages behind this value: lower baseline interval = 5.39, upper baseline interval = 6.34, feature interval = 4.91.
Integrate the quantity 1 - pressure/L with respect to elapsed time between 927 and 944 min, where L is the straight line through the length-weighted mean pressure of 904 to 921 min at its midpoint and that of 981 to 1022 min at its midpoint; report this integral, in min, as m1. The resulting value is 3.5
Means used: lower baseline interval 5.55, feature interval 4.81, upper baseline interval 7.5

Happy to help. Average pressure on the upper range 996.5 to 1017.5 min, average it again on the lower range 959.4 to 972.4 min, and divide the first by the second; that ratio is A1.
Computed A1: 1.1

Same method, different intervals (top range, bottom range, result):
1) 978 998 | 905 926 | 1.41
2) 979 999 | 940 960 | 1.47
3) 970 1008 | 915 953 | 1.53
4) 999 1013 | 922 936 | 1.58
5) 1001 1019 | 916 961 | 1.50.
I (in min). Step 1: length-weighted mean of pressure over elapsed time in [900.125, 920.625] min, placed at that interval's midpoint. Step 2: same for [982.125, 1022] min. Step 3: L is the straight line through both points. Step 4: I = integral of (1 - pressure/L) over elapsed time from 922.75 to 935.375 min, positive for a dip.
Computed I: 2.8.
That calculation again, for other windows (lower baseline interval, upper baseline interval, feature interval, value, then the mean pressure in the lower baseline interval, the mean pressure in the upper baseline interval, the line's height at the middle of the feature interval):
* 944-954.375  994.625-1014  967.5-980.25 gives -2.3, 5.02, 7.56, 6.16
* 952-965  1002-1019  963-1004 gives -4.6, 5.7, 7.52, 6.57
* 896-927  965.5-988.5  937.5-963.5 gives 5.7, 5.78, 7.27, 6.67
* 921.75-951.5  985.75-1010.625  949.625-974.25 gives -0.6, 4.84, 7.52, 5.94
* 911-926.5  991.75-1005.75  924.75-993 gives 3.5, 5.08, 7.49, 6.29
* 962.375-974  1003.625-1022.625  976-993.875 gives -1.1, 6.74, 7.56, 7.04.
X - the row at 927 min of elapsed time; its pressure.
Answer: 4.808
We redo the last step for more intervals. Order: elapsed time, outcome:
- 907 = 6.073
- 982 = 7.452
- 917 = 5.102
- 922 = 4.805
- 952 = 5.274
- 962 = 6.094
